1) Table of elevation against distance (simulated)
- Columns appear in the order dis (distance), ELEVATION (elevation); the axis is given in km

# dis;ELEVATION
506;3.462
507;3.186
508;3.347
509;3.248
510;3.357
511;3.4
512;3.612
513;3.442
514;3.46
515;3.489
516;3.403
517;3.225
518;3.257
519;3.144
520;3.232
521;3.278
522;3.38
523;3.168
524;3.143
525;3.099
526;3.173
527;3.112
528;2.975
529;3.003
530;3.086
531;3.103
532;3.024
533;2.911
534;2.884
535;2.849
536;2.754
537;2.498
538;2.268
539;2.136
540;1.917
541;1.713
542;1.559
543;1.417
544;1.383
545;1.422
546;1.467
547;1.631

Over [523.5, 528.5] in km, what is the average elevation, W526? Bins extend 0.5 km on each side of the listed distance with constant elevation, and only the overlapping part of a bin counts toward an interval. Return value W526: 3.1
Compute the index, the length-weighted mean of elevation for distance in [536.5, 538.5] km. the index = 2.38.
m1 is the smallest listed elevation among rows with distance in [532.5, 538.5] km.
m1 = 2.268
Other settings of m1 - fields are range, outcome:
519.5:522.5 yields 3.232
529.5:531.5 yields 3.086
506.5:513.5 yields 3.186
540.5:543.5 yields 1.417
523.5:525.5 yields 3.099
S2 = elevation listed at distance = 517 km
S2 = 3.225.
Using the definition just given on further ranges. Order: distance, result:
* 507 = 3.186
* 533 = 2.911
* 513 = 3.442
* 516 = 3.403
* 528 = 2.975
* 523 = 3.168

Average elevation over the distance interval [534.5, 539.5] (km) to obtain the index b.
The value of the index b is 2.5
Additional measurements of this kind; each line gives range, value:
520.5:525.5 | 3.21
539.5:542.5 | 1.73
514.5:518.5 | 3.34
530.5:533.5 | 3.01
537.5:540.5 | 2.11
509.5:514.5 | 3.45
